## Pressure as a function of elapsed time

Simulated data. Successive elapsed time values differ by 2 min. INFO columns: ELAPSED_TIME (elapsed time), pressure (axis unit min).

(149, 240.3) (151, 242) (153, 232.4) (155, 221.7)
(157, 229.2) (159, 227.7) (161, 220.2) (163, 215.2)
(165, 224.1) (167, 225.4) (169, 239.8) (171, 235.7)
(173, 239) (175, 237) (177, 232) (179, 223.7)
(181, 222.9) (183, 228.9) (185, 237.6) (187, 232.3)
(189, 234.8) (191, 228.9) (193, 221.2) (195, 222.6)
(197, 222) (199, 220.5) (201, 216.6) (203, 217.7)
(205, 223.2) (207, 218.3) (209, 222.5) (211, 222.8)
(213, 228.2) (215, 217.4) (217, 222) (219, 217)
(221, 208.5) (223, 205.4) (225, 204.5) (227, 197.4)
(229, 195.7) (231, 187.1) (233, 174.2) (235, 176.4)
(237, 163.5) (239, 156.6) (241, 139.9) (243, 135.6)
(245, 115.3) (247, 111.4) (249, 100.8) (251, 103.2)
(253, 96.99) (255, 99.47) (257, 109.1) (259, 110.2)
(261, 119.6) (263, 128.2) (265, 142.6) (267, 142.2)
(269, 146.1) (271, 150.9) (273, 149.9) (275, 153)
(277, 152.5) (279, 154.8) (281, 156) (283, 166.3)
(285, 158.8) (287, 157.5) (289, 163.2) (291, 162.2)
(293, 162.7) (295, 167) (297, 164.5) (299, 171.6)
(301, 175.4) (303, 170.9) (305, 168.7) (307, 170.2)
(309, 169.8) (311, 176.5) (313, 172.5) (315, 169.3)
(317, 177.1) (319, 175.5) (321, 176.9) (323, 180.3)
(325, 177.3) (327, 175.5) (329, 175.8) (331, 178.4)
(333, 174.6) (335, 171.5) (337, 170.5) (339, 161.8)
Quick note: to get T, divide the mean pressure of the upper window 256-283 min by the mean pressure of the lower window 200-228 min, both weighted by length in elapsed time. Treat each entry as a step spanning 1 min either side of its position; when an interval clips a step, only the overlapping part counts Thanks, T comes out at 0.7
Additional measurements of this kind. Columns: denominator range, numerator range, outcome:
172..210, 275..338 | 0.75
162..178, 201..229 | 0.93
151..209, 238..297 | 0.61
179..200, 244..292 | 0.60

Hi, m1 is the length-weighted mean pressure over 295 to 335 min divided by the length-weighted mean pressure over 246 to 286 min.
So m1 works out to 1.3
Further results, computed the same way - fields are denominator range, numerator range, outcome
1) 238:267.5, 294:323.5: 1.43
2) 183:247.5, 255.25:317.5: 0.77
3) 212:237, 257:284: 0.71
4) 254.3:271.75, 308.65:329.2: 1.37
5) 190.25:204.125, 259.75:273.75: 0.63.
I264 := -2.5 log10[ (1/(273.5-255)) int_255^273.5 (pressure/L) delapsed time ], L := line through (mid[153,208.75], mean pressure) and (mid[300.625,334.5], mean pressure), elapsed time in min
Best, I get 0.43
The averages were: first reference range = 227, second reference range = 174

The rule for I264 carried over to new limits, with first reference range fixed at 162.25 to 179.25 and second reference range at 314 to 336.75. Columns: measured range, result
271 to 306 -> 0.17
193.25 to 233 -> 0.01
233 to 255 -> 0.49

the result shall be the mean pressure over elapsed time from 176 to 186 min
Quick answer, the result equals 229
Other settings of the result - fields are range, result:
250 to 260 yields 104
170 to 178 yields 236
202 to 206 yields 220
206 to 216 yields 222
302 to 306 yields 170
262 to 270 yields 140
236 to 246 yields 142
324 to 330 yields 176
